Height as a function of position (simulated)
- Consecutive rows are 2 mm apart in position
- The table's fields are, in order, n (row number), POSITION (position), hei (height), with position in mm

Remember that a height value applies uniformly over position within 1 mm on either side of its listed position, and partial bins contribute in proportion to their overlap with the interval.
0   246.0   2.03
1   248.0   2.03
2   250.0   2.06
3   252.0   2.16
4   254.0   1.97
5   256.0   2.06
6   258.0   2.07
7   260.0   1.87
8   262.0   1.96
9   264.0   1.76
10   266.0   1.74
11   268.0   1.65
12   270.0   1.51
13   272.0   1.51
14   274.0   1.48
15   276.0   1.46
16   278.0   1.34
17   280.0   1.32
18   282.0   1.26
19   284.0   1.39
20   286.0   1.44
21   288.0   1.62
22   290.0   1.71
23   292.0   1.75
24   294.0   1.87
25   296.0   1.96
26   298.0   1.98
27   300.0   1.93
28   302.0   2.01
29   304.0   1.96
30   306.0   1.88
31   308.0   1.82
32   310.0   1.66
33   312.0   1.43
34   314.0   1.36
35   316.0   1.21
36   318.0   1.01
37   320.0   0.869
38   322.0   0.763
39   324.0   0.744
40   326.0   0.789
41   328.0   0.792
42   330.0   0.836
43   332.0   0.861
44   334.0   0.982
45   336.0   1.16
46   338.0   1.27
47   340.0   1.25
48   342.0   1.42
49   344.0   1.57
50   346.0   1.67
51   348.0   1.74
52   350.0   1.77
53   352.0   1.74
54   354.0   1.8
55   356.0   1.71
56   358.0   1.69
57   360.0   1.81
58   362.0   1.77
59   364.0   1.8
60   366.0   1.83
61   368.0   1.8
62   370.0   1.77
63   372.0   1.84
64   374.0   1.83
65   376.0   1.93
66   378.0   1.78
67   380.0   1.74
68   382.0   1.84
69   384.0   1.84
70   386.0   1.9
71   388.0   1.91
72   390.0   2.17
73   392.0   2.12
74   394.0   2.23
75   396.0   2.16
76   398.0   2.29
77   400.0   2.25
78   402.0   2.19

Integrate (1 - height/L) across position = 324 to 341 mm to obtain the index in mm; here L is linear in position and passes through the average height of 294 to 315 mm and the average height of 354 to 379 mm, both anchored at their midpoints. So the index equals 7.8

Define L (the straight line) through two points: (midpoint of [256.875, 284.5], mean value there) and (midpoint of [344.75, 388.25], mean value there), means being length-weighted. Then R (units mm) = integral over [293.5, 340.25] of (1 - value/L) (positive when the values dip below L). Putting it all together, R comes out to 9.4 mm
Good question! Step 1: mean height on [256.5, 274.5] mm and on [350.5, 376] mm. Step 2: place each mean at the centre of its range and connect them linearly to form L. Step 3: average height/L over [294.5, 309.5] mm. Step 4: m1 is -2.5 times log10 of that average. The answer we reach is -0.10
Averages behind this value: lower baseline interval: 1.74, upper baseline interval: 1.79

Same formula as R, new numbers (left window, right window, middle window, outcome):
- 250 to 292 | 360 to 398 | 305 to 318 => 1.80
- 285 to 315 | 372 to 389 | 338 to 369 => 2.38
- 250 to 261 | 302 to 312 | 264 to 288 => 5.68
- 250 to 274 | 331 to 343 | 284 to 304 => -3.32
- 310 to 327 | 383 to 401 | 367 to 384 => 0.40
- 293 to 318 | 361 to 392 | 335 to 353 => 2.89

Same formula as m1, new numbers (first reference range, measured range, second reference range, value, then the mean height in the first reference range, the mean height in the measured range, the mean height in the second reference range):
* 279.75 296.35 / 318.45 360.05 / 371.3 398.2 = 0.37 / 1.59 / 1.28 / 1.96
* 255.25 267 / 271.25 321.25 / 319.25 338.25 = -0.16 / 1.91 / 1.57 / 0.893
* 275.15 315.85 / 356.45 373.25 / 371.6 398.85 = 0.07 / 1.65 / 1.79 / 1.97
